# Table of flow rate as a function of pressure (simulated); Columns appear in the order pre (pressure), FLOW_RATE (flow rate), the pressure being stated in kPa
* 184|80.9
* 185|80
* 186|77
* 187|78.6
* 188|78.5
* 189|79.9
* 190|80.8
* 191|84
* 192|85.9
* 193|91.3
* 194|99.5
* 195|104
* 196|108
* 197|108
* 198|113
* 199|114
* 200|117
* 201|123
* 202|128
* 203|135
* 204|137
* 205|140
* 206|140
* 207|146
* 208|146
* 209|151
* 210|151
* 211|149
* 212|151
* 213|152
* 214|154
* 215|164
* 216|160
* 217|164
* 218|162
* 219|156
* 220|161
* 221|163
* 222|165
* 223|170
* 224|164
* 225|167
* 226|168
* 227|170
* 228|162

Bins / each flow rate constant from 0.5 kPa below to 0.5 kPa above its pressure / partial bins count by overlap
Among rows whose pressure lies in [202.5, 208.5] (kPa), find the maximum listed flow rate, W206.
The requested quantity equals 146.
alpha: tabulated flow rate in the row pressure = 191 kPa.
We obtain 84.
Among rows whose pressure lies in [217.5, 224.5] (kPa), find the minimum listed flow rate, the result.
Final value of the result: 156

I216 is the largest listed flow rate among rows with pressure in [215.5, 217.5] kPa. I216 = 164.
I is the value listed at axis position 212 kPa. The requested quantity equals 151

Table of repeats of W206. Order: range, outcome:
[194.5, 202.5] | 128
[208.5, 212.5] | 151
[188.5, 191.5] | 84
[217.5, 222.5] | 165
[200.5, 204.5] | 137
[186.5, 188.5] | 78.6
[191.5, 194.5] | 99.5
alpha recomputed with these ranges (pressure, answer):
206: 140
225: 167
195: 104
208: 146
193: 91.3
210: 151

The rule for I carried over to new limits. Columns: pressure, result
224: 164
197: 108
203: 135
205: 140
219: 156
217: 164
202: 128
